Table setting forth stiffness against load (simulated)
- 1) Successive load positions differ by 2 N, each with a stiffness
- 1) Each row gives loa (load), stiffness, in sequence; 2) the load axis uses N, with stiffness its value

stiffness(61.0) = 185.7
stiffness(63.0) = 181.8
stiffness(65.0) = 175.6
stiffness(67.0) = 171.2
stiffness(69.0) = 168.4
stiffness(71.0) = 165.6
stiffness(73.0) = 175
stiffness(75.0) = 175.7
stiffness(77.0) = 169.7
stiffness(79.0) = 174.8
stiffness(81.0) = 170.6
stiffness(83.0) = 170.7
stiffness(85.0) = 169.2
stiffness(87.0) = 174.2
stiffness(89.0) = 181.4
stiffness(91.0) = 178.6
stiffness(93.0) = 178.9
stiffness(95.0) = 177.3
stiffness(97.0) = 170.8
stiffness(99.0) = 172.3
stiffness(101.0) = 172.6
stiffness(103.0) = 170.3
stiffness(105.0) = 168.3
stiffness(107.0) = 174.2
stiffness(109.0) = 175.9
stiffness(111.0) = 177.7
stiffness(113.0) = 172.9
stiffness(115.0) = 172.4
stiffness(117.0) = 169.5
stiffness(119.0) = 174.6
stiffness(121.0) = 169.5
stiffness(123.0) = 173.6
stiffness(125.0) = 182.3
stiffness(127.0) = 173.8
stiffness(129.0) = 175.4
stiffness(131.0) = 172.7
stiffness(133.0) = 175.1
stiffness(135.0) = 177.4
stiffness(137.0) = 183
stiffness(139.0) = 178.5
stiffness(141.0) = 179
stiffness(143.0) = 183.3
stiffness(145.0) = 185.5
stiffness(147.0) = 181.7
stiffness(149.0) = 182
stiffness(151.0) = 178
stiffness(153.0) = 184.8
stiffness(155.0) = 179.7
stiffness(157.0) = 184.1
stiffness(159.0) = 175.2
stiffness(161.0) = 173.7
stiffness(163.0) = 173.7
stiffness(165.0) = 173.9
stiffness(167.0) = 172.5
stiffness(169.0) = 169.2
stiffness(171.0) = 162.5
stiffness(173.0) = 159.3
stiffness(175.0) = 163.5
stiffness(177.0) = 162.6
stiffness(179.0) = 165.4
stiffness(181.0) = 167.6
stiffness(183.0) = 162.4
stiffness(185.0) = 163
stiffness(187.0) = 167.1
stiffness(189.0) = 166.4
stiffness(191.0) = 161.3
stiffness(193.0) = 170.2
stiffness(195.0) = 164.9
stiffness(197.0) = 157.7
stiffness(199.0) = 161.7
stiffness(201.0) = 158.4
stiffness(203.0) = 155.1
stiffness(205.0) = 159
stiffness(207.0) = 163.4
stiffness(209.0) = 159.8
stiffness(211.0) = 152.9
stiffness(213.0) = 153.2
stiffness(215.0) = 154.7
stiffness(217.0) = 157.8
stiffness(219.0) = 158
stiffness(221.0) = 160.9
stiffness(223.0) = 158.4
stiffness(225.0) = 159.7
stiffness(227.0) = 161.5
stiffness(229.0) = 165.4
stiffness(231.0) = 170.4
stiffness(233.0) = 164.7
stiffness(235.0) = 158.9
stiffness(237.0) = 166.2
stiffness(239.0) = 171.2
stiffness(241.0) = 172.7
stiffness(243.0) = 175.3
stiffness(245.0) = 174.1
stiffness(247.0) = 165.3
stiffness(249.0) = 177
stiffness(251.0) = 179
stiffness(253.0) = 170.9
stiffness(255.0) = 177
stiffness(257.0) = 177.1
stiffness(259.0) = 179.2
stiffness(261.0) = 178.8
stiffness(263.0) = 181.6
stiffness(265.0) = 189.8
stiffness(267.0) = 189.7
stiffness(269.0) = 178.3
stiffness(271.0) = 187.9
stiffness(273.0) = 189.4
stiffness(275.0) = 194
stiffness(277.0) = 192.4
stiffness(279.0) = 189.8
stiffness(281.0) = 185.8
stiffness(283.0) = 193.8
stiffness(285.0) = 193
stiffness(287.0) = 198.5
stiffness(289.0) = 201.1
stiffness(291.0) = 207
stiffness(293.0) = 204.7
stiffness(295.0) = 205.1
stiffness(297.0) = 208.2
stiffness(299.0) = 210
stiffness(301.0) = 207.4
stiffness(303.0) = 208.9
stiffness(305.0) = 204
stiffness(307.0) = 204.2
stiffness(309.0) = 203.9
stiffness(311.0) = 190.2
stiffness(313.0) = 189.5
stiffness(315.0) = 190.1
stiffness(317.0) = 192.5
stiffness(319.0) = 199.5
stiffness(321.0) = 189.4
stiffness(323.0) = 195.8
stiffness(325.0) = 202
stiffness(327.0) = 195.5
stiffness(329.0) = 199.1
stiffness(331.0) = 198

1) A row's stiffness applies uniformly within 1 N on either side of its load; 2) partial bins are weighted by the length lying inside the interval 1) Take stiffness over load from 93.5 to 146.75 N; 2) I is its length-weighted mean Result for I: 175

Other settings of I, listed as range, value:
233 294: 183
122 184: 175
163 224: 162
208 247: 163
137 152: 181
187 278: 169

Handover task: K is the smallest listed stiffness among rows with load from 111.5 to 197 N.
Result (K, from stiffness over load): 157.7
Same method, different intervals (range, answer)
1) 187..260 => 152.9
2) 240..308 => 165.3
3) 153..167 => 172.5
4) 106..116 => 172.4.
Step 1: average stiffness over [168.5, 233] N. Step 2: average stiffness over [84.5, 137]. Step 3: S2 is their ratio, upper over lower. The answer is 0.9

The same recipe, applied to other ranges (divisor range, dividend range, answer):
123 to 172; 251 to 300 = 1.08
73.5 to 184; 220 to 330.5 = 1.07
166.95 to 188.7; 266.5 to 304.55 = 1.20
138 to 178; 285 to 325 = 1.14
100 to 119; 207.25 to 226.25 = 0.91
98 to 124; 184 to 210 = 0.94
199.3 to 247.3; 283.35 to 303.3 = 1.26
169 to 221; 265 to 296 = 1.20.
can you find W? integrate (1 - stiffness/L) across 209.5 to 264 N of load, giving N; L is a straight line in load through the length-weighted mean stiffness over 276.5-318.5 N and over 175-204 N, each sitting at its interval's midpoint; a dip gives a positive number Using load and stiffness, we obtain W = 3.5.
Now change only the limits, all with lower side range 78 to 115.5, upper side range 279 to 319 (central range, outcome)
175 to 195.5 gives 2.2 N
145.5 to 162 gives 0.1 N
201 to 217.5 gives 2.7 N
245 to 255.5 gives 1.1 N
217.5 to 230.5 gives 2.0 N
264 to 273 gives 0.4 N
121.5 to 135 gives 0.2 N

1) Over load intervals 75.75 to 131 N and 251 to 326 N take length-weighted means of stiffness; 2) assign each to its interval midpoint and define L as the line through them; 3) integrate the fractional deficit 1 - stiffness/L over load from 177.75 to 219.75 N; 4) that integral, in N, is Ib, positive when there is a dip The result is 5.2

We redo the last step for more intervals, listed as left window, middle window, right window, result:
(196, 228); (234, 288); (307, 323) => -1.67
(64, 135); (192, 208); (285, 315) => 2.27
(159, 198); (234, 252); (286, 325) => 1.24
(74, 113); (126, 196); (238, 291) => 1.91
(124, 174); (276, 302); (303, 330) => -0.81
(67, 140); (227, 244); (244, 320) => 1.73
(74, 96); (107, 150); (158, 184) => -1.44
